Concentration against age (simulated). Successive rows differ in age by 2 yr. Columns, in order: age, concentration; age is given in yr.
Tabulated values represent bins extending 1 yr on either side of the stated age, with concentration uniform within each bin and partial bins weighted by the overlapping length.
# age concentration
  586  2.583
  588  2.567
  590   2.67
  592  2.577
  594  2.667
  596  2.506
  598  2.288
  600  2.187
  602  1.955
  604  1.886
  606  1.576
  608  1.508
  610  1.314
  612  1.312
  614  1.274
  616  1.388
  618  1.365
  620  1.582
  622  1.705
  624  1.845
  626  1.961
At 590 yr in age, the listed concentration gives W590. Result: 2.67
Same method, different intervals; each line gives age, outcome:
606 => 1.576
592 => 2.577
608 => 1.508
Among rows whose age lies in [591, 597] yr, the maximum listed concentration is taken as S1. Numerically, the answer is 2.667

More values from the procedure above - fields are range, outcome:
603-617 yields 1.886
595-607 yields 2.506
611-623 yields 1.705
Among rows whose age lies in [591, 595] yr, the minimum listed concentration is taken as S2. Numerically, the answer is 2.577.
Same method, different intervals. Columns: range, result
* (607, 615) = 1.274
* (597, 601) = 2.187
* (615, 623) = 1.365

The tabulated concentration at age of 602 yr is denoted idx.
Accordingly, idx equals 1.955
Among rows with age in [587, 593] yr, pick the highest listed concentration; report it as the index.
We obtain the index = 2.67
